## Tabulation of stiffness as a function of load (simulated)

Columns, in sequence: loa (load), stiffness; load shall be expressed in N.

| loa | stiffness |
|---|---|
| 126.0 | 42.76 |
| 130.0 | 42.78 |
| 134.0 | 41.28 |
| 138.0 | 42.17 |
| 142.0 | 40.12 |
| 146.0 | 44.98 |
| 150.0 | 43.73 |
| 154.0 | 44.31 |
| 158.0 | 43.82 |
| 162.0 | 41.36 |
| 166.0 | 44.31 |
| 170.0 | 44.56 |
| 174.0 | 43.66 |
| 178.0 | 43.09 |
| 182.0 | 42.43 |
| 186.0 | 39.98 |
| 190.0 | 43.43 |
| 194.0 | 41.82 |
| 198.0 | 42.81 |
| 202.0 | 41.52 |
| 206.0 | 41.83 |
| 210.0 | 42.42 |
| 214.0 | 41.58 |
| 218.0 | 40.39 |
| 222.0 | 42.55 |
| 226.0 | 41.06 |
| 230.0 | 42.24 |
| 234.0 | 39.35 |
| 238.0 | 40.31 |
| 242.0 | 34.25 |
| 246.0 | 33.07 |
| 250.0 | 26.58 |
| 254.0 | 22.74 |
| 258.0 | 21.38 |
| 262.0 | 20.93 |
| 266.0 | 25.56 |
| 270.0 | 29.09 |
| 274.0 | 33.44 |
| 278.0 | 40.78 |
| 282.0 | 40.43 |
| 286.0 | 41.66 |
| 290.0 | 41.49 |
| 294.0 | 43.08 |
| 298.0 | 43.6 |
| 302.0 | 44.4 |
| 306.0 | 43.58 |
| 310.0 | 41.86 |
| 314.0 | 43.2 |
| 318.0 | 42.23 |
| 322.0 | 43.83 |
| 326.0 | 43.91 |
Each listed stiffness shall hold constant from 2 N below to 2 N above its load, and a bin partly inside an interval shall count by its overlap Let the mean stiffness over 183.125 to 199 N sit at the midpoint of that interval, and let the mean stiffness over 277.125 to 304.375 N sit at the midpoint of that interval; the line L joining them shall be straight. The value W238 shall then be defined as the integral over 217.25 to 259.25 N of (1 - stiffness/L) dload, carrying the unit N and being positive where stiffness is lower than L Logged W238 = 7.1 N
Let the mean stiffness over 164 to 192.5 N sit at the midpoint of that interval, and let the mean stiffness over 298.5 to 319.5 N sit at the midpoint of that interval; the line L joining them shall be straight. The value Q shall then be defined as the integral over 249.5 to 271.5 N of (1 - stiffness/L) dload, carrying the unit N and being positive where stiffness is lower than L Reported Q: 9.7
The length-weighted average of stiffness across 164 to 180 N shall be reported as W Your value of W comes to 43.9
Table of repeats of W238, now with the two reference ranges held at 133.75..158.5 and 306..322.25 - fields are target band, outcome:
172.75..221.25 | 1.0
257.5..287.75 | 7.6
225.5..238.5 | 0.6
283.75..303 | 0.0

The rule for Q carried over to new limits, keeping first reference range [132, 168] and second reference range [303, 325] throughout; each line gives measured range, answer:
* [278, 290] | 0.54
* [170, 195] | 0.19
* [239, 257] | 5.71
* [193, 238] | 1.49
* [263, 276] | 4.32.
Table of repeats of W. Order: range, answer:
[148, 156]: 44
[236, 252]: 33.6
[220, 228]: 41.8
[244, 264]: 24.9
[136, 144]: 41.1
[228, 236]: 40.8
